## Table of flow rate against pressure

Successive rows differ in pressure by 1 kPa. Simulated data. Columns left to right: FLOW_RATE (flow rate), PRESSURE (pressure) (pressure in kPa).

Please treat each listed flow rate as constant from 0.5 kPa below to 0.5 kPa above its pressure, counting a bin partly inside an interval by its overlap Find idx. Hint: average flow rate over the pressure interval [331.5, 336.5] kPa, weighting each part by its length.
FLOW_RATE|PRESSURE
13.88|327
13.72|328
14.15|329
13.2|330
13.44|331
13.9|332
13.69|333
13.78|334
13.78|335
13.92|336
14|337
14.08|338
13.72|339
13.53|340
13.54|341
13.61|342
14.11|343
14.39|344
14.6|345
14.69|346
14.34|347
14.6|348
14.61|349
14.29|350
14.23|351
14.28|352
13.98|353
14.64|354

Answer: 13.8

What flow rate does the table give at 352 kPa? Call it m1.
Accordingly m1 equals 14.28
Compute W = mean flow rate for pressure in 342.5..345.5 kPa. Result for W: 14.4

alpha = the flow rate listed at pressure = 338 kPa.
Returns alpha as 14.08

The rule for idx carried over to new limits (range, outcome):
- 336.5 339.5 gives 13.9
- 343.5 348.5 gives 14.5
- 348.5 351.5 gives 14.4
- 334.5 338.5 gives 13.9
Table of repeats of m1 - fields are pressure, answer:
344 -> 14.39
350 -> 14.29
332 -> 13.9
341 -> 13.54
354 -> 14.64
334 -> 13.78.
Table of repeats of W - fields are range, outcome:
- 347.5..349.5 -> 14.6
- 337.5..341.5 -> 13.7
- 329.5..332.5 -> 13.5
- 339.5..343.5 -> 13.7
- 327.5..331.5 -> 13.6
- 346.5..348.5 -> 14.5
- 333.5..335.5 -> 13.8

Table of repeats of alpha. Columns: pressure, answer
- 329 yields 14.15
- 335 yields 13.78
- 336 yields 13.92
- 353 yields 13.98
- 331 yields 13.44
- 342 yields 13.61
